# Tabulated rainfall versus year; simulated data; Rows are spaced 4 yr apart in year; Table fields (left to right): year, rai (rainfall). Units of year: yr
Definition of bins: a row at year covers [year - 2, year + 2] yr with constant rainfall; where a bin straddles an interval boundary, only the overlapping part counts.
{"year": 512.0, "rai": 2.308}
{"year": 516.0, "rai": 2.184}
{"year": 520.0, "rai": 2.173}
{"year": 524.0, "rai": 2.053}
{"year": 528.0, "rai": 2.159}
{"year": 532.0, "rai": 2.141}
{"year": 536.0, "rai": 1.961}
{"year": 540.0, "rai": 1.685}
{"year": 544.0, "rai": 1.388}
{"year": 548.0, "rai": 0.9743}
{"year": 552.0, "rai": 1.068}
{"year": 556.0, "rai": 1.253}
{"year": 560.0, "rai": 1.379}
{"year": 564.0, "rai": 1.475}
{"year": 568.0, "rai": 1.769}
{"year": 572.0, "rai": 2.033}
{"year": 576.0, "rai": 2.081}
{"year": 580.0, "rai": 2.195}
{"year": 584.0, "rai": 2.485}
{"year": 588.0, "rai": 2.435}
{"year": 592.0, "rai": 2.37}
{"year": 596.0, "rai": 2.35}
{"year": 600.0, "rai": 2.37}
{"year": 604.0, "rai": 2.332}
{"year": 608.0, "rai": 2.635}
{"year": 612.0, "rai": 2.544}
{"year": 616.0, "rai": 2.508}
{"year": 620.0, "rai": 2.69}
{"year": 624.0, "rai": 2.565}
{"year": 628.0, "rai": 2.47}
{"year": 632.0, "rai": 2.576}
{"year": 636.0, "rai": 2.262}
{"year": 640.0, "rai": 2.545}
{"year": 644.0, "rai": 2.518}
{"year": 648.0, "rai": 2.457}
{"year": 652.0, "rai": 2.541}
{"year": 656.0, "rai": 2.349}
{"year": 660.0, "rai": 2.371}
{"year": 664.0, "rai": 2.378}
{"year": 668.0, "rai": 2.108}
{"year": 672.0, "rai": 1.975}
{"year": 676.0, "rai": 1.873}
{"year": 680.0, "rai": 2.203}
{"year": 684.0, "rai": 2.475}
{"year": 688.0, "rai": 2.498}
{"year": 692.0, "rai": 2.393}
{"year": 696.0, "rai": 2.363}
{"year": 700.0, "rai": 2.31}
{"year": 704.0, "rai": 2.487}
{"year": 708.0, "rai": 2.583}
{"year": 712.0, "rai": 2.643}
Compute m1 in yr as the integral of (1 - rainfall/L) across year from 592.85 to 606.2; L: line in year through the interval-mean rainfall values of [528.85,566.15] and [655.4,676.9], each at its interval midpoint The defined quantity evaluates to -4.1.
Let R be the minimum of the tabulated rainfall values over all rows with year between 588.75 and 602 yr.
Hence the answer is 2.35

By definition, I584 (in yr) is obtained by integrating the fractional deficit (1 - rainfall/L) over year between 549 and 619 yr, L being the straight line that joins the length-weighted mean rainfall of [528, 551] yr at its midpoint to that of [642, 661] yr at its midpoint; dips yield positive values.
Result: -2.7 yr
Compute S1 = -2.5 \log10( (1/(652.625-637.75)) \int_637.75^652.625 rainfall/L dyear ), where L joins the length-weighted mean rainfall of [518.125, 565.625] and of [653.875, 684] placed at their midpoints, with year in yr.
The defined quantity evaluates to -0.19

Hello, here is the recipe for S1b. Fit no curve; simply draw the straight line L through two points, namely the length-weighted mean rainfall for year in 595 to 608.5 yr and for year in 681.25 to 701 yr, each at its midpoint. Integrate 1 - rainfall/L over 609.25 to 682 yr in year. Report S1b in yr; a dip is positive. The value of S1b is 0.5 yr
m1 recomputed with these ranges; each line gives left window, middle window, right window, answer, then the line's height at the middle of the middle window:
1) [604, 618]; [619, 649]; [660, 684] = -1.5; 2.39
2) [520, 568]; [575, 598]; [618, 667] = -3.9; 1.99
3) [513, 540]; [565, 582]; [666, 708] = 1.3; 2.14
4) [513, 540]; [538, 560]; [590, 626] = 9.1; 2.2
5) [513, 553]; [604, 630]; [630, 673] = -4.0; 2.21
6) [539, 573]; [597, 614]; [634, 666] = -4.5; 1.95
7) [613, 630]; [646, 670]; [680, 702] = 1.0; 2.47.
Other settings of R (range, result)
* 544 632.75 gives 0.9743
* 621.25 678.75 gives 1.873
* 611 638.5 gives 2.262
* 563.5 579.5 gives 1.475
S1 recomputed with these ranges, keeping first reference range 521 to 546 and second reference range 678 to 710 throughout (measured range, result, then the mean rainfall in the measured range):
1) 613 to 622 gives -0.192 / 2.59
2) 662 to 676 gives 0.108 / 2.11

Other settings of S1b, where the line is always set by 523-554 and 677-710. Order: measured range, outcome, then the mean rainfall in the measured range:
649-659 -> -1.0 yr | 2.44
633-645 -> -1.7 yr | 2.45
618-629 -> -2.8 yr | 2.58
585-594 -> -2.4 yr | 2.41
